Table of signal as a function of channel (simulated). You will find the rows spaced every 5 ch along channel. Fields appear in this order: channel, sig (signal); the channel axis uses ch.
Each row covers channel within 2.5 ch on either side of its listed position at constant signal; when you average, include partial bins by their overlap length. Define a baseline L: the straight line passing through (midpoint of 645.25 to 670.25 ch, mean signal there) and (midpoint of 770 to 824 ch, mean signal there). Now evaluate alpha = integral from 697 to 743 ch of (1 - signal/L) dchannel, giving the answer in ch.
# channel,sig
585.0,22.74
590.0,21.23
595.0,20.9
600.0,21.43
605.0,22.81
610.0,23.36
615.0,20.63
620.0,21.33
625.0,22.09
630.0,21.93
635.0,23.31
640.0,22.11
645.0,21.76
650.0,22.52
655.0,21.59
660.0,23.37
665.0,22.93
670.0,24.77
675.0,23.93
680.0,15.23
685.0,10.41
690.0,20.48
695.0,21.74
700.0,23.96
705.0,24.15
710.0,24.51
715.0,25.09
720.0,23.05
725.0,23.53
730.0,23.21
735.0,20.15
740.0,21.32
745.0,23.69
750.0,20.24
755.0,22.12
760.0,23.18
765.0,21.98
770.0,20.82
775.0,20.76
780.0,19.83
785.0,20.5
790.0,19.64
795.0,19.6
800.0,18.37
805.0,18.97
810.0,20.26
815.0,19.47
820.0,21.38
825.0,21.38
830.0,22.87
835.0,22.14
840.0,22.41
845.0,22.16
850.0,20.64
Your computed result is -3.6 ch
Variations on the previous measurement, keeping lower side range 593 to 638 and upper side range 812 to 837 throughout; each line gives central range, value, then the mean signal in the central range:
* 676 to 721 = 1.6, 21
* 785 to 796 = 0.9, 19.8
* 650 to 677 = -1.7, 23.2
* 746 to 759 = -0.1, 21.7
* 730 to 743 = 0.2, 21.3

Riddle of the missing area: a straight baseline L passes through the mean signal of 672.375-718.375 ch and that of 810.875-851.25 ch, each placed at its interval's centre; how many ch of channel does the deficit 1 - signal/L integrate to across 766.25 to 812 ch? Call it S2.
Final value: 3.2 ch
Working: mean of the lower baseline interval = 21.1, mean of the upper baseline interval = 21.5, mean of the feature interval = 19.9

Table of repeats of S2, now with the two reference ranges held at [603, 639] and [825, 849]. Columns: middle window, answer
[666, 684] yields 1.34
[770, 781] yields 0.85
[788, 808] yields 2.72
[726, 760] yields 0.34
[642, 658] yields 0.14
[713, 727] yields -1.05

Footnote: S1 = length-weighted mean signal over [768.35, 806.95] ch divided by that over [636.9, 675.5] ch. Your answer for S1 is 0.87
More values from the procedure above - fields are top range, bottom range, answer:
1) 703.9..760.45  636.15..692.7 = 1.09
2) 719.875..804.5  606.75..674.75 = 0.94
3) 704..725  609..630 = 1.11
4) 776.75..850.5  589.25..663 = 0.94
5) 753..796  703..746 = 0.91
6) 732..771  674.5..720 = 1.03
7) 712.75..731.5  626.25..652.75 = 1.06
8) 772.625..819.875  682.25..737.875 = 0.91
